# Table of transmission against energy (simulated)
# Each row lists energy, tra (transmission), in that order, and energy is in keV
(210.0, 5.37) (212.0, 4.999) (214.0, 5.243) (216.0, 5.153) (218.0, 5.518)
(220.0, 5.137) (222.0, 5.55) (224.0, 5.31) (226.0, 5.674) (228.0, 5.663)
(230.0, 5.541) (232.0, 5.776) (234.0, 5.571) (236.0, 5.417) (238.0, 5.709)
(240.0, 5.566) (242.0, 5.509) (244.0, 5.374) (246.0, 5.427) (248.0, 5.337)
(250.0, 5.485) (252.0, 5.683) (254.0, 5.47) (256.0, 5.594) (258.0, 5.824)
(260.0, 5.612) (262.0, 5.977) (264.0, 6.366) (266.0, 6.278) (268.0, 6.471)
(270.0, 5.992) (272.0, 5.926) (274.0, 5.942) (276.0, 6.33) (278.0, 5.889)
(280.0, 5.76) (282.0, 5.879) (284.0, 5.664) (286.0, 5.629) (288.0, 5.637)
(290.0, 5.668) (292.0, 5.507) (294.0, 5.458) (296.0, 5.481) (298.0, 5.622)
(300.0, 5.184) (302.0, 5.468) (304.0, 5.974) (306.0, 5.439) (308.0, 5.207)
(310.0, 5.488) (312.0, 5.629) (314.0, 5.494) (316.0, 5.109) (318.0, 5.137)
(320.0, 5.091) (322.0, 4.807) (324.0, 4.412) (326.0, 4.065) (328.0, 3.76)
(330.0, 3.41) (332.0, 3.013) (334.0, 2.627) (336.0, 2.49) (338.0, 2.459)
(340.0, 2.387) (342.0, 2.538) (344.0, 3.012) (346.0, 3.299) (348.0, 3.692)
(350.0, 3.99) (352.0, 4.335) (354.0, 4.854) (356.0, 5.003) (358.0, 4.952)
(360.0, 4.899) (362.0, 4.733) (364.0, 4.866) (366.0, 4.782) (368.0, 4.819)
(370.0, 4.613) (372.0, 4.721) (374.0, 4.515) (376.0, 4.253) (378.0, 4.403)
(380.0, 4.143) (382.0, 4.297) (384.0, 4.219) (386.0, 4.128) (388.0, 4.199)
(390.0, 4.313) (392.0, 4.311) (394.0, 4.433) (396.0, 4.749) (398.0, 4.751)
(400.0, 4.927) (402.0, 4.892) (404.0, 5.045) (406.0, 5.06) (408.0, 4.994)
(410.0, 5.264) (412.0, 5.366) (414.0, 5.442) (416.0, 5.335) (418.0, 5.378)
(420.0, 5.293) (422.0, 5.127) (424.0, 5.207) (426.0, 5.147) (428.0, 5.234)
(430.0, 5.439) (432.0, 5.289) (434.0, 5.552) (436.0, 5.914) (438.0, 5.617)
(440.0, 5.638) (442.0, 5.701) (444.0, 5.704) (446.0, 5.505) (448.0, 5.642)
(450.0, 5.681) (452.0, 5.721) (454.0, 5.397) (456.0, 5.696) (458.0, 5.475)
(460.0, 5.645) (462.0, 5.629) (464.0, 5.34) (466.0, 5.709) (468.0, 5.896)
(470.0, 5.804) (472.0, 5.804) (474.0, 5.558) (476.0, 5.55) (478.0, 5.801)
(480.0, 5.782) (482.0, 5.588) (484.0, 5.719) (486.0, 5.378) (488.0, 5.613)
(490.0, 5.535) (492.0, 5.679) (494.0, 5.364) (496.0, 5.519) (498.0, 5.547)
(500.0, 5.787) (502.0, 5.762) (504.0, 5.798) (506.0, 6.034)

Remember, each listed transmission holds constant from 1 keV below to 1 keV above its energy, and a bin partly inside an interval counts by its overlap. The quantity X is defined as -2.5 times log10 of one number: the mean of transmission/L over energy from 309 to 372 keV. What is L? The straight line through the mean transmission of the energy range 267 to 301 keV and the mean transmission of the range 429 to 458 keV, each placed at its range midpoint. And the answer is 0.335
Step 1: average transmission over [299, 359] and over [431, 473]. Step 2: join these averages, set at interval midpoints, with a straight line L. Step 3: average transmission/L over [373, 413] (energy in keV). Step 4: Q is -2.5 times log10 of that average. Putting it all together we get 0.09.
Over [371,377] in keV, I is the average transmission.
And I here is 4.5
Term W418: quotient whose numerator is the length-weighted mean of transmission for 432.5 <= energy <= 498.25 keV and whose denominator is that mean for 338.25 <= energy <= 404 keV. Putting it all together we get 1.3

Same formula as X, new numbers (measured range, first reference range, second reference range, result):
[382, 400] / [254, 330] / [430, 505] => 0.25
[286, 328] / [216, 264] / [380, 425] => 0.00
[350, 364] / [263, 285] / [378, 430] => 0.12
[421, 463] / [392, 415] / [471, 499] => -0.05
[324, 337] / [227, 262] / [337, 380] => 0.33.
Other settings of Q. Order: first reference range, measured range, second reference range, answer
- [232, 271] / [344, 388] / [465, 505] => 0.28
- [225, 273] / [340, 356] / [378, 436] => 0.38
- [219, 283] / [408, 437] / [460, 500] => 0.06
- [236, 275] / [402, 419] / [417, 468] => 0.07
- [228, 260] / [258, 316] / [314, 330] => -0.14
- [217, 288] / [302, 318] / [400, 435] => 0.02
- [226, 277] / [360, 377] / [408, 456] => 0.19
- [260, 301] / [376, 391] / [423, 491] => 0.32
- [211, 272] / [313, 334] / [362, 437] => 0.20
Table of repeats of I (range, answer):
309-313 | 5.56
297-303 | 5.42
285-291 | 5.64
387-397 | 4.4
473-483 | 5.66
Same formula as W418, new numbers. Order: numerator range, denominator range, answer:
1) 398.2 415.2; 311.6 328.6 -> 1.06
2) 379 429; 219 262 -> 0.87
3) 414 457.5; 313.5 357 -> 1.43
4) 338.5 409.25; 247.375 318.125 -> 0.77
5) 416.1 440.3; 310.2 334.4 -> 1.21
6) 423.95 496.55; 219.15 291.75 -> 0.98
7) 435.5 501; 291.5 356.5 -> 1.28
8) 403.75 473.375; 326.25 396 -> 1.36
